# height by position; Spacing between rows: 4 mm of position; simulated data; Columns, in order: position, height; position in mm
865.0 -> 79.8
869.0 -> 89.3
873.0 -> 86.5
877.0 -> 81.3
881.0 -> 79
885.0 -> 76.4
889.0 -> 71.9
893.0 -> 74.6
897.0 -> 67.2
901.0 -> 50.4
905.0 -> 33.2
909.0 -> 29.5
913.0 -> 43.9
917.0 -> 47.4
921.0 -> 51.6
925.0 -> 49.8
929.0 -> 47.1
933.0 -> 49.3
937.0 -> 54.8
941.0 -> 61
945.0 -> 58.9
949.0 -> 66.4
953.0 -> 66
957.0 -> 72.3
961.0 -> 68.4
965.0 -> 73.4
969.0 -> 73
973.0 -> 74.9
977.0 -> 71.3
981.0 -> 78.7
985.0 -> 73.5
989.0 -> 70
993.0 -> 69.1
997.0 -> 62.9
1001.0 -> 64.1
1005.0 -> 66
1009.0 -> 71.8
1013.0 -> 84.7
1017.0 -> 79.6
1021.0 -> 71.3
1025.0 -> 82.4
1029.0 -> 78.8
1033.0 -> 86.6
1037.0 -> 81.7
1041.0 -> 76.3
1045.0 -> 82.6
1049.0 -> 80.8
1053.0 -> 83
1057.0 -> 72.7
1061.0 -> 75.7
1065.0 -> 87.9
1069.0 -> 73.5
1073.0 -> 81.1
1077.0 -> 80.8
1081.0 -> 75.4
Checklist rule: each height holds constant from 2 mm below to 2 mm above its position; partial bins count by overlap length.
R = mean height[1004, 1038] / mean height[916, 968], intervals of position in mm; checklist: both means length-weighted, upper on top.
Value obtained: 1.32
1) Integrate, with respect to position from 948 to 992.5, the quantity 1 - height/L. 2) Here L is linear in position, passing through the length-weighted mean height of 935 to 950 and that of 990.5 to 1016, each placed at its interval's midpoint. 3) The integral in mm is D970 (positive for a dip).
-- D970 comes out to -4.90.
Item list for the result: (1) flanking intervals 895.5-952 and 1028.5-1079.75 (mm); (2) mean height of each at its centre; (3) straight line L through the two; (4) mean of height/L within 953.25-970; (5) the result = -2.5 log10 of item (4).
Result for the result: -0.20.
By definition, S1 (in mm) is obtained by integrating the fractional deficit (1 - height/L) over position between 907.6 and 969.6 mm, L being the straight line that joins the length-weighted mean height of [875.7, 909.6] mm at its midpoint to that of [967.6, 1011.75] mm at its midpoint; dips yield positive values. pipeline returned 9.4 mm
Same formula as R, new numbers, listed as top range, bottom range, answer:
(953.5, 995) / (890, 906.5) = 1.25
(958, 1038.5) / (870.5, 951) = 1.25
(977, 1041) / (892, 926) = 1.52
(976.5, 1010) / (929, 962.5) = 1.14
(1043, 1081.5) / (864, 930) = 1.28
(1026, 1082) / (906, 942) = 1.68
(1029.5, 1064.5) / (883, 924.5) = 1.47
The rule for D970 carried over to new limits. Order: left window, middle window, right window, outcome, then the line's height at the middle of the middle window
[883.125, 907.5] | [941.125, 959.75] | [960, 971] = 1.1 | 69.7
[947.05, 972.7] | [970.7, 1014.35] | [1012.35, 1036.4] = 2.3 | 75.4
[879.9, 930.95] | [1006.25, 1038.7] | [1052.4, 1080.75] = -3.1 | 72.3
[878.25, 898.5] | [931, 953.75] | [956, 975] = 4.3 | 73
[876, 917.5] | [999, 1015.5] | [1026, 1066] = 0.7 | 75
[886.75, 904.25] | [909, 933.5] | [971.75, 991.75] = 7.4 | 66.7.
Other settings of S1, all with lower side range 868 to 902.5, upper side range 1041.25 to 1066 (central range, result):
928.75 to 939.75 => 3.6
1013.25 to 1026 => 0.1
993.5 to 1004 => 1.8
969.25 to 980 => 0.6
